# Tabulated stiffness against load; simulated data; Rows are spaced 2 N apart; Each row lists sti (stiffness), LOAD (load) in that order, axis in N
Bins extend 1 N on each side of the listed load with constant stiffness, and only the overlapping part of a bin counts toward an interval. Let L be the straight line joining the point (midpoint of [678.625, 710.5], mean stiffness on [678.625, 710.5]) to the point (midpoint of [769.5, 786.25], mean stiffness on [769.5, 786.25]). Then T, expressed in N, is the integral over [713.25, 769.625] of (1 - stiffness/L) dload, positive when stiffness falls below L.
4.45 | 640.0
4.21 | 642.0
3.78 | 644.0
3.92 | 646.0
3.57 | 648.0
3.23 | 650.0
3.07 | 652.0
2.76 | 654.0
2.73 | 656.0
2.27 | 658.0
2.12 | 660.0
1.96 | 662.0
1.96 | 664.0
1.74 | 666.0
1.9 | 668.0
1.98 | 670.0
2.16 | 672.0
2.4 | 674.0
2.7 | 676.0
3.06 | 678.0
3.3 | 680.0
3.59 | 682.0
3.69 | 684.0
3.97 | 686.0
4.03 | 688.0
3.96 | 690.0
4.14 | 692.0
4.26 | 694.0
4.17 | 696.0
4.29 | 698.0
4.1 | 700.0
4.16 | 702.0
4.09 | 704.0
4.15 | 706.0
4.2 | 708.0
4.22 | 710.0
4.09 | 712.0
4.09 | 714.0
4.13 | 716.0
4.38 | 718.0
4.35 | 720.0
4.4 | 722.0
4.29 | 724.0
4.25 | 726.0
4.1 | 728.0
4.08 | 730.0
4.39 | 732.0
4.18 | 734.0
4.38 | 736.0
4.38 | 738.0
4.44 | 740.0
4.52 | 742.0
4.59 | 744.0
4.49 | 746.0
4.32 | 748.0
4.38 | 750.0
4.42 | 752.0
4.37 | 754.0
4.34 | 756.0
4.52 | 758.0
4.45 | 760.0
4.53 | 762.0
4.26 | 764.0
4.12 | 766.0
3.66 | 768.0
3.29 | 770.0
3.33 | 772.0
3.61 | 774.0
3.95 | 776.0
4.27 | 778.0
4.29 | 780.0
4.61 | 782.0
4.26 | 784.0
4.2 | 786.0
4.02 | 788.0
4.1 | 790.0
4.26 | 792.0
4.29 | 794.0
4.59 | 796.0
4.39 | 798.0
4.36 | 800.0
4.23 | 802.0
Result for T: -4.3 N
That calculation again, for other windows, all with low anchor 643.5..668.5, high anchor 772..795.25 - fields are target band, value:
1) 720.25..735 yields -3.15 N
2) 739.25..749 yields -2.08 N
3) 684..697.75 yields -4.40 N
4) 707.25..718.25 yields -2.77 N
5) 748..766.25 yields -2.61 N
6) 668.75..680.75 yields 1.39 N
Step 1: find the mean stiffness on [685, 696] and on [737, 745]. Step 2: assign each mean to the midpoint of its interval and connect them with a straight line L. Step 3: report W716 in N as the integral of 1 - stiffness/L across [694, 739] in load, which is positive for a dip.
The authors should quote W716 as 0.67 N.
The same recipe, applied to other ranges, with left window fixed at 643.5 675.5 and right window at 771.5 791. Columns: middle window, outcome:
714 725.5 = -3.34 N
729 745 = -3.77 N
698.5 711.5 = -4.20 N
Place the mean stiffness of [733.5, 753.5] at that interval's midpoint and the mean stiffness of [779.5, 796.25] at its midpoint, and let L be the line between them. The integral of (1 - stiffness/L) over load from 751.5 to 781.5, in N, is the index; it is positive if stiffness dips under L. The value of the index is 1.7 N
